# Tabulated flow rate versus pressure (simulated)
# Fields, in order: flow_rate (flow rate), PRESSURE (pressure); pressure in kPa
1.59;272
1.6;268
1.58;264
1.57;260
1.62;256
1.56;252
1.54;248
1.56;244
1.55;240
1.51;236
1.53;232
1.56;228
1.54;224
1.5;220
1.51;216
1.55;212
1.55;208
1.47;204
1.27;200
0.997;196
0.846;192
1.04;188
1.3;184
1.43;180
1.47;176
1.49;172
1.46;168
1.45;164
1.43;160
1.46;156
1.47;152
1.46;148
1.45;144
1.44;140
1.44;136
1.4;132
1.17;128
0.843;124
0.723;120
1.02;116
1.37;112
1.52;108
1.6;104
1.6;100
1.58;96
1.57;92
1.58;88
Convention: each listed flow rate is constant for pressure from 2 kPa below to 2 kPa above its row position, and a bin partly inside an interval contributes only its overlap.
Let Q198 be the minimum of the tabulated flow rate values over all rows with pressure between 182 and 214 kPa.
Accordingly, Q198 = 0.846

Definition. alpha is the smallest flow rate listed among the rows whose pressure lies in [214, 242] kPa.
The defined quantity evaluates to 1.5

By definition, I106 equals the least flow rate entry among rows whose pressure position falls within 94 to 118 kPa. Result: 1.02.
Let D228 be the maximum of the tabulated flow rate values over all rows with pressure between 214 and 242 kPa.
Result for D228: 1.56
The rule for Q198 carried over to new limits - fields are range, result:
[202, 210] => 1.47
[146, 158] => 1.46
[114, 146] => 0.723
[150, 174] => 1.43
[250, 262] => 1.56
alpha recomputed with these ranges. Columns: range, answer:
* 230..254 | 1.51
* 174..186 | 1.3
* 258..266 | 1.57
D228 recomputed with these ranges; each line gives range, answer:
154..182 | 1.49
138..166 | 1.47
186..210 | 1.55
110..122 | 1.37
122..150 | 1.46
